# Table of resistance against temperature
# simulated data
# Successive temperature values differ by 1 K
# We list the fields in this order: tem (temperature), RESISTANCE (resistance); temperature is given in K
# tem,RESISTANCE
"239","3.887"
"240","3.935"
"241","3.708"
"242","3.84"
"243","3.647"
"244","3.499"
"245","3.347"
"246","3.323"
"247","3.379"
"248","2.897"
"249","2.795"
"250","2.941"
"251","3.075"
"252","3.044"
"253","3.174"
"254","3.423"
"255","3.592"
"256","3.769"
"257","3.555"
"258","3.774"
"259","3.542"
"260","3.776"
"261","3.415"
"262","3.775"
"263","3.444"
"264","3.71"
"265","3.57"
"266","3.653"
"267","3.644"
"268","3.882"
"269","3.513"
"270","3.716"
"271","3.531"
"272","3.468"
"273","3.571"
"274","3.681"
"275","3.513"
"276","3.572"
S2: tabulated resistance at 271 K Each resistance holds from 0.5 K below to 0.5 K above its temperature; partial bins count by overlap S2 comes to 3.531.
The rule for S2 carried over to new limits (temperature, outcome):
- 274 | 3.681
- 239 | 3.887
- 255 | 3.592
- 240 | 3.935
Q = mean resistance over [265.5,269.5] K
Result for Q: 3.67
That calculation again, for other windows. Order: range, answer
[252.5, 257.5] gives 3.5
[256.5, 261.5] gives 3.61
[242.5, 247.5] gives 3.44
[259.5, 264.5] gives 3.62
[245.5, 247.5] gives 3.35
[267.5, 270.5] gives 3.7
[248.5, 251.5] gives 2.94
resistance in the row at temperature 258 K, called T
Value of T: 3.774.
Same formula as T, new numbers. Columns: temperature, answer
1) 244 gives 3.499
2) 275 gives 3.513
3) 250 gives 2.941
